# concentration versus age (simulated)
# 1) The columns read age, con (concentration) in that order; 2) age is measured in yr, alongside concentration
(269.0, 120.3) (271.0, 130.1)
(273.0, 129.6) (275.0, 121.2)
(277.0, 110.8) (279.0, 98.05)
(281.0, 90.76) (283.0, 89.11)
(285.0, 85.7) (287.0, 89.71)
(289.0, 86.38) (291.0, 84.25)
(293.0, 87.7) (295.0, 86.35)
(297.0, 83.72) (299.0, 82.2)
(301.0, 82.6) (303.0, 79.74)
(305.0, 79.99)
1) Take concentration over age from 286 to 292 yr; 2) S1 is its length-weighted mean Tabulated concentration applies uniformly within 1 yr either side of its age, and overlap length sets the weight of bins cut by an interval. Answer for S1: 86.8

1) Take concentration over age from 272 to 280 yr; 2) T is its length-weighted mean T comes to 115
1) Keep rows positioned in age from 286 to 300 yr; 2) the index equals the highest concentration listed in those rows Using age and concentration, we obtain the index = 89.71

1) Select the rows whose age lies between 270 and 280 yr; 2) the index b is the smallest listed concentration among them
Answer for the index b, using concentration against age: 98.05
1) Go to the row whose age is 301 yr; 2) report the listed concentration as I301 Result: 82.6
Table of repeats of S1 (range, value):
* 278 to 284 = 92.6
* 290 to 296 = 86.1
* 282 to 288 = 88.2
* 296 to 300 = 83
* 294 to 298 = 85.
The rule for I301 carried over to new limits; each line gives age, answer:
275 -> 121.2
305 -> 79.99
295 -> 86.35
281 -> 90.76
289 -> 86.38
